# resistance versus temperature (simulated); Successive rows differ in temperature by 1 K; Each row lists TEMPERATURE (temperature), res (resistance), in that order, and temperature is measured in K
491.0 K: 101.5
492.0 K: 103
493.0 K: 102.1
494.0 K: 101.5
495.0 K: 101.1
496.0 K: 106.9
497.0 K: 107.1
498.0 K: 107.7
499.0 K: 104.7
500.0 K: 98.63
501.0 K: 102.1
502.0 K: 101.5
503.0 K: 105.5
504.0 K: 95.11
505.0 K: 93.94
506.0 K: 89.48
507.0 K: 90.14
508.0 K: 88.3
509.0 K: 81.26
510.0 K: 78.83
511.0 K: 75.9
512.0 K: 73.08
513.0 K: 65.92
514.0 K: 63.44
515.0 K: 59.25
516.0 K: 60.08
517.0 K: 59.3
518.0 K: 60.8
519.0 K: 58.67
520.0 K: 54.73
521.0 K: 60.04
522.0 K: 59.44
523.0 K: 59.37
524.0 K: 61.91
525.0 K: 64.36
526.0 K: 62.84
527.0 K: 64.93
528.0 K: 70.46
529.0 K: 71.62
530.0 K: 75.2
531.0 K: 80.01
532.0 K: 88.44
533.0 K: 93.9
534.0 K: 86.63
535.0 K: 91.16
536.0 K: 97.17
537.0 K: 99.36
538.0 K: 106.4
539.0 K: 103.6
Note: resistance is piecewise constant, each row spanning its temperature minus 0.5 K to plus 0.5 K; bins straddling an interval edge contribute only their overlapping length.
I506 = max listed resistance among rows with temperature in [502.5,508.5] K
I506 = 105.5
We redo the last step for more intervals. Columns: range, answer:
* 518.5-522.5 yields 60.04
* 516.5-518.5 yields 60.8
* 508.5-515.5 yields 81.26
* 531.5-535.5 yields 93.9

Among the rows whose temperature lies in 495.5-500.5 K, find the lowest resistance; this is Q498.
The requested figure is 98.63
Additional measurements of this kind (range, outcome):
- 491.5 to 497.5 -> 101.1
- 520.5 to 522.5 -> 59.44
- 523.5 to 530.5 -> 61.91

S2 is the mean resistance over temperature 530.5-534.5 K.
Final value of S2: 87.2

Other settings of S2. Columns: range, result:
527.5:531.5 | 74.3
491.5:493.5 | 103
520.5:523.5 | 59.6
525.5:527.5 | 63.9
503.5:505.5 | 94.5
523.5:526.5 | 63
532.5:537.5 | 93.6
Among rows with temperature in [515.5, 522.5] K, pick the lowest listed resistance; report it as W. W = 54.73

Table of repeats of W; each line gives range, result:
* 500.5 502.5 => 101.5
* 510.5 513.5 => 65.92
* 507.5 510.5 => 78.83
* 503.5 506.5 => 89.48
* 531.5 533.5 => 88.44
